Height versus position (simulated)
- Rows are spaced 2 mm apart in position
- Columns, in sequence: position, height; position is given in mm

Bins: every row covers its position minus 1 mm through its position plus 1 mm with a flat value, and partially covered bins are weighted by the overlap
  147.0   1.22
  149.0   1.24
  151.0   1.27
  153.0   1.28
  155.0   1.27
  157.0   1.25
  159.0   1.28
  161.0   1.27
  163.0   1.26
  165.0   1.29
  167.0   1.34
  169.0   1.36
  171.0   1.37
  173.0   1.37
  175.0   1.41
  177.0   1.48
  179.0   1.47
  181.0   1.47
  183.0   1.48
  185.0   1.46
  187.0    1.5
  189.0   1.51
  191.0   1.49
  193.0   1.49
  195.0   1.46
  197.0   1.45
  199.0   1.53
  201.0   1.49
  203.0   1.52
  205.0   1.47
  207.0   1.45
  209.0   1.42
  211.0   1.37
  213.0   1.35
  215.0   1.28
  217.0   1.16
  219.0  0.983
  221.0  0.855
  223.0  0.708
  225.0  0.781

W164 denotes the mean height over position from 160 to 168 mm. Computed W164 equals 1.29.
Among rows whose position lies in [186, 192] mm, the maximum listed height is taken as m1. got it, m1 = 1.51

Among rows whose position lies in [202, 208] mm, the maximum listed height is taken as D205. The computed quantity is 1.52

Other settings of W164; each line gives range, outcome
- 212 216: 1.31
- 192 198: 1.47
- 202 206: 1.5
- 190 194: 1.49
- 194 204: 1.49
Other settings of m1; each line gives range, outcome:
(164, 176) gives 1.41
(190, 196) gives 1.49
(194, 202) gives 1.53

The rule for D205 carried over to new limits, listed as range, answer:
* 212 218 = 1.35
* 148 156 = 1.28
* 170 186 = 1.48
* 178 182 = 1.47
